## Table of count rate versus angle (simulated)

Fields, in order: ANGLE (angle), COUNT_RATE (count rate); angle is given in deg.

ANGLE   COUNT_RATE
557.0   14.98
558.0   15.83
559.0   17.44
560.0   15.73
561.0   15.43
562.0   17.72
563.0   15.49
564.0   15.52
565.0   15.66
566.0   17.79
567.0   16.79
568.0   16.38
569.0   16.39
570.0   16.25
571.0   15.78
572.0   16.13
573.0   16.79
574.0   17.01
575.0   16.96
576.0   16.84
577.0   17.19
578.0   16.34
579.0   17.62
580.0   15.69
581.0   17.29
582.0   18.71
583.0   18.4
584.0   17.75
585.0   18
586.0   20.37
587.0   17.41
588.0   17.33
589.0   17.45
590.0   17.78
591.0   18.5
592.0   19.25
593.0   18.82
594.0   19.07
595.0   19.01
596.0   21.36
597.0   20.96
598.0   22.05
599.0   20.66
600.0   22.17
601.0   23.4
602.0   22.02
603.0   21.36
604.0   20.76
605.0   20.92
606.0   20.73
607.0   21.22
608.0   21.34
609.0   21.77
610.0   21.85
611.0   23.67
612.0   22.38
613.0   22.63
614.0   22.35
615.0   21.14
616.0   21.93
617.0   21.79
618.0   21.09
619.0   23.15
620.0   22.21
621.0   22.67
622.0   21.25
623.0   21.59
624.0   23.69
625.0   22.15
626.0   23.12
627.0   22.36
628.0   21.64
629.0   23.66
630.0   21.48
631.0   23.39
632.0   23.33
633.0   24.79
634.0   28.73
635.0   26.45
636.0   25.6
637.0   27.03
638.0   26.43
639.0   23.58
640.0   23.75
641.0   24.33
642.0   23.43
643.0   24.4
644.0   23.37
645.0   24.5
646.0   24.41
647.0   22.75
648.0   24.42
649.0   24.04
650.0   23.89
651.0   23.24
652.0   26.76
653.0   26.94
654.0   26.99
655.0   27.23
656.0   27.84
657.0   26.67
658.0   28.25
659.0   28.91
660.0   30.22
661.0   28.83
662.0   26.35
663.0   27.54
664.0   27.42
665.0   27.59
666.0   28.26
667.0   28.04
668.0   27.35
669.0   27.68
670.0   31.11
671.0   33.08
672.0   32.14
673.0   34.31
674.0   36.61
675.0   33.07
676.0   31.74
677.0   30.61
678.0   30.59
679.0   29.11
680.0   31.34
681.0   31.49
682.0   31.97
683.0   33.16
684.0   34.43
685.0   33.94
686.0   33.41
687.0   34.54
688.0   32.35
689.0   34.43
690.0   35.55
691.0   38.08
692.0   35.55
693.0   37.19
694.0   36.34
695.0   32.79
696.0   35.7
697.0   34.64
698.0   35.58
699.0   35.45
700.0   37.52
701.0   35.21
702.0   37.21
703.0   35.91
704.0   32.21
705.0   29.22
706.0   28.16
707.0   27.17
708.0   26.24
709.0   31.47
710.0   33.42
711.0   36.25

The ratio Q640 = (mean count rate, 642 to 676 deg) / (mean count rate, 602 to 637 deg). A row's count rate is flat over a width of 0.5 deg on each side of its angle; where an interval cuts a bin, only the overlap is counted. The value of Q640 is 1.2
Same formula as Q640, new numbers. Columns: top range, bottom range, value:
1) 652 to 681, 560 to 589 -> 1.74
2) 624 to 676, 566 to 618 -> 1.37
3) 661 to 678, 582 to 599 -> 1.59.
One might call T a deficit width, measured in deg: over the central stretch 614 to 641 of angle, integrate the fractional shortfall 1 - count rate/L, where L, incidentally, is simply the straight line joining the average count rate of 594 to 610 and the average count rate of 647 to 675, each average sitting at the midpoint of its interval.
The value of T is 1.0 deg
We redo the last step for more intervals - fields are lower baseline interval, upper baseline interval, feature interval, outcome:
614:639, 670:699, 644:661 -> 1.2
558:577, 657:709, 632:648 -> 0.8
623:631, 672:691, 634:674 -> 1.2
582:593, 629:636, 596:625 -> -0.5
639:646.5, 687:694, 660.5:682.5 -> 0.5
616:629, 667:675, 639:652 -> 1.3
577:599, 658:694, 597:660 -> 2.3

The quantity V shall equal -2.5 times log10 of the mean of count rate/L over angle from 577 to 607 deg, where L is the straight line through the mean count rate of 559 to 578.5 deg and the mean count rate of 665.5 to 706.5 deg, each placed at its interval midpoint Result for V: 0.024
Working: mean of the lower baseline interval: 16.5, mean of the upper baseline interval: 33.1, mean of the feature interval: 19.3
